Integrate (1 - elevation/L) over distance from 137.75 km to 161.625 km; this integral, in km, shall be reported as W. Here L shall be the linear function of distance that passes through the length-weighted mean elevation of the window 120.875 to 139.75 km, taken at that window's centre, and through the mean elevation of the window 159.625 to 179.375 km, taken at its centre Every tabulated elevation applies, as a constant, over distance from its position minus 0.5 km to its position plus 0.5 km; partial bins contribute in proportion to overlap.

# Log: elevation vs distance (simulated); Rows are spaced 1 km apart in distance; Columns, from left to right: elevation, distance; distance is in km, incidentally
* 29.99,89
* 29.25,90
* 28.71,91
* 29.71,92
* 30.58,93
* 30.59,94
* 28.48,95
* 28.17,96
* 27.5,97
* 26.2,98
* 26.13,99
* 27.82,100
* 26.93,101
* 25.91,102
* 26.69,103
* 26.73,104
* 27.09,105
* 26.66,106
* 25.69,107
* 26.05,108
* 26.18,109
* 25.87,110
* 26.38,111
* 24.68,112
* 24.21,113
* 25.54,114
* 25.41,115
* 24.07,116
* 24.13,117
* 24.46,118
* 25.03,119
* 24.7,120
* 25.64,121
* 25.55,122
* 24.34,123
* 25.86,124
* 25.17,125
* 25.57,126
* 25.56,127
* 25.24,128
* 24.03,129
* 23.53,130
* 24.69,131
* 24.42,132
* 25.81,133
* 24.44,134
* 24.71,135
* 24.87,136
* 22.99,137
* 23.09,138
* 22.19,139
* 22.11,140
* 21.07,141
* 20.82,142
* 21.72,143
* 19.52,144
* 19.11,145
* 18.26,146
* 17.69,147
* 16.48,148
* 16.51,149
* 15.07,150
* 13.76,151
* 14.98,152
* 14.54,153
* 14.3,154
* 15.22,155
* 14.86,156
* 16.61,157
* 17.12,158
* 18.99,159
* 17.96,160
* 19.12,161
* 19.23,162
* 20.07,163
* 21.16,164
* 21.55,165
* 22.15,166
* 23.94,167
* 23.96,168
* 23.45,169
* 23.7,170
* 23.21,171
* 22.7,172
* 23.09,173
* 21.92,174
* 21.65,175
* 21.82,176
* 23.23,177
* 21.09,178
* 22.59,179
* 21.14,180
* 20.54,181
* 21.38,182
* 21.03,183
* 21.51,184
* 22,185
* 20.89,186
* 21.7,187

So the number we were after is 5.5 km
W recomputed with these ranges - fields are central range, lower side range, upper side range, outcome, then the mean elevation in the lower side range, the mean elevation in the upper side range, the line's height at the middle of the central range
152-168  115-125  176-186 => 2.94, 24.9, 21.6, 22.7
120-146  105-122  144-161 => -3.31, 25.4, 16.5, 20.9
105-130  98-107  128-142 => 0.00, 26.7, 23.6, 25.3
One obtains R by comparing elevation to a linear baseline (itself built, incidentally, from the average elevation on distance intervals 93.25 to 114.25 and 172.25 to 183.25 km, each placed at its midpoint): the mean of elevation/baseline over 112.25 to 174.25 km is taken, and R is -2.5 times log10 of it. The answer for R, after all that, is 0.12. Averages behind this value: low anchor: 26.7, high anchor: 21.8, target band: 21.6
